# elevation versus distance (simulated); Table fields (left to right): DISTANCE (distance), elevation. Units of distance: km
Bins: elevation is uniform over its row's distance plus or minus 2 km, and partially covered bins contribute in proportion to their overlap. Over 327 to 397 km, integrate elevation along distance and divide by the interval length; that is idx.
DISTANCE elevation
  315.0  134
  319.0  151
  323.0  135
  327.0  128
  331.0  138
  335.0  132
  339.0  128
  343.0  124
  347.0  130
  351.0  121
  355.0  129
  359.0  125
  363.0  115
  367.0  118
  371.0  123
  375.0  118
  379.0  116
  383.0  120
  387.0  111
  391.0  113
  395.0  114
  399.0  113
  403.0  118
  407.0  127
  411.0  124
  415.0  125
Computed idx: 122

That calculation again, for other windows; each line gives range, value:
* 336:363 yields 126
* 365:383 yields 119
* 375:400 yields 115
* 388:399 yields 113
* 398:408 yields 119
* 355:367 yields 121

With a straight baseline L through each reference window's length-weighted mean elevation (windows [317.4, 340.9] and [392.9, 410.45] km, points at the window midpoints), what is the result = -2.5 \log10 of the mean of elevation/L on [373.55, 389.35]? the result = 0.06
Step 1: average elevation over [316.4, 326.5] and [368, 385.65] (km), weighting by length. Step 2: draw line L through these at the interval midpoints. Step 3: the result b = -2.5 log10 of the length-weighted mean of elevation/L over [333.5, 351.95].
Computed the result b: 0.04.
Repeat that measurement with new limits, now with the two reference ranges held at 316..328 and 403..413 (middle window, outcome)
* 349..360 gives 0.07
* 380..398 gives 0.11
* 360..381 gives 0.10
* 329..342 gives 0.03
